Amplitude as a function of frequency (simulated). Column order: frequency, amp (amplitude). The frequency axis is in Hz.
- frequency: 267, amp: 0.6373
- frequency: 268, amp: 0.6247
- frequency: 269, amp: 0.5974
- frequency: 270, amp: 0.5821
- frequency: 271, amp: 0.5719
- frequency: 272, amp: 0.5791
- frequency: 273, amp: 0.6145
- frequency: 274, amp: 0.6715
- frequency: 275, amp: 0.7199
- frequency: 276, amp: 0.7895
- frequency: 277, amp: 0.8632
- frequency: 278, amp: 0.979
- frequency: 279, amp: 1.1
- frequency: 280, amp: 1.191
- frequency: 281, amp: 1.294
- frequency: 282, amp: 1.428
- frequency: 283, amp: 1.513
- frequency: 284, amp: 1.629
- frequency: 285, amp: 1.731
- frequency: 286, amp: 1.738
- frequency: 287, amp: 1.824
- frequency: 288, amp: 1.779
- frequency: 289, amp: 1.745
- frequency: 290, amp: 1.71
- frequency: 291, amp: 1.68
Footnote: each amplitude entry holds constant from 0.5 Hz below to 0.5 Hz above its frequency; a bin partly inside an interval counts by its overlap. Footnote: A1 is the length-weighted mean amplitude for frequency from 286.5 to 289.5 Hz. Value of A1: 1.78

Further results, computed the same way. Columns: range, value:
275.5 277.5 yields 0.826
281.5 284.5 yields 1.52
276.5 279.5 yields 0.981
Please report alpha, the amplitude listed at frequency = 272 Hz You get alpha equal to 0.5791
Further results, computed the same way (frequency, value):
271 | 0.5719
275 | 0.7199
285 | 1.731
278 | 0.979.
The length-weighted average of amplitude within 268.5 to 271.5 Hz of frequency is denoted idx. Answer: 0.584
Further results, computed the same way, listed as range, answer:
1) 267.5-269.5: 0.611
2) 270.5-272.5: 0.575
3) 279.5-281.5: 1.24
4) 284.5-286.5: 1.73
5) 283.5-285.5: 1.68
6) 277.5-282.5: 1.2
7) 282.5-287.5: 1.69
